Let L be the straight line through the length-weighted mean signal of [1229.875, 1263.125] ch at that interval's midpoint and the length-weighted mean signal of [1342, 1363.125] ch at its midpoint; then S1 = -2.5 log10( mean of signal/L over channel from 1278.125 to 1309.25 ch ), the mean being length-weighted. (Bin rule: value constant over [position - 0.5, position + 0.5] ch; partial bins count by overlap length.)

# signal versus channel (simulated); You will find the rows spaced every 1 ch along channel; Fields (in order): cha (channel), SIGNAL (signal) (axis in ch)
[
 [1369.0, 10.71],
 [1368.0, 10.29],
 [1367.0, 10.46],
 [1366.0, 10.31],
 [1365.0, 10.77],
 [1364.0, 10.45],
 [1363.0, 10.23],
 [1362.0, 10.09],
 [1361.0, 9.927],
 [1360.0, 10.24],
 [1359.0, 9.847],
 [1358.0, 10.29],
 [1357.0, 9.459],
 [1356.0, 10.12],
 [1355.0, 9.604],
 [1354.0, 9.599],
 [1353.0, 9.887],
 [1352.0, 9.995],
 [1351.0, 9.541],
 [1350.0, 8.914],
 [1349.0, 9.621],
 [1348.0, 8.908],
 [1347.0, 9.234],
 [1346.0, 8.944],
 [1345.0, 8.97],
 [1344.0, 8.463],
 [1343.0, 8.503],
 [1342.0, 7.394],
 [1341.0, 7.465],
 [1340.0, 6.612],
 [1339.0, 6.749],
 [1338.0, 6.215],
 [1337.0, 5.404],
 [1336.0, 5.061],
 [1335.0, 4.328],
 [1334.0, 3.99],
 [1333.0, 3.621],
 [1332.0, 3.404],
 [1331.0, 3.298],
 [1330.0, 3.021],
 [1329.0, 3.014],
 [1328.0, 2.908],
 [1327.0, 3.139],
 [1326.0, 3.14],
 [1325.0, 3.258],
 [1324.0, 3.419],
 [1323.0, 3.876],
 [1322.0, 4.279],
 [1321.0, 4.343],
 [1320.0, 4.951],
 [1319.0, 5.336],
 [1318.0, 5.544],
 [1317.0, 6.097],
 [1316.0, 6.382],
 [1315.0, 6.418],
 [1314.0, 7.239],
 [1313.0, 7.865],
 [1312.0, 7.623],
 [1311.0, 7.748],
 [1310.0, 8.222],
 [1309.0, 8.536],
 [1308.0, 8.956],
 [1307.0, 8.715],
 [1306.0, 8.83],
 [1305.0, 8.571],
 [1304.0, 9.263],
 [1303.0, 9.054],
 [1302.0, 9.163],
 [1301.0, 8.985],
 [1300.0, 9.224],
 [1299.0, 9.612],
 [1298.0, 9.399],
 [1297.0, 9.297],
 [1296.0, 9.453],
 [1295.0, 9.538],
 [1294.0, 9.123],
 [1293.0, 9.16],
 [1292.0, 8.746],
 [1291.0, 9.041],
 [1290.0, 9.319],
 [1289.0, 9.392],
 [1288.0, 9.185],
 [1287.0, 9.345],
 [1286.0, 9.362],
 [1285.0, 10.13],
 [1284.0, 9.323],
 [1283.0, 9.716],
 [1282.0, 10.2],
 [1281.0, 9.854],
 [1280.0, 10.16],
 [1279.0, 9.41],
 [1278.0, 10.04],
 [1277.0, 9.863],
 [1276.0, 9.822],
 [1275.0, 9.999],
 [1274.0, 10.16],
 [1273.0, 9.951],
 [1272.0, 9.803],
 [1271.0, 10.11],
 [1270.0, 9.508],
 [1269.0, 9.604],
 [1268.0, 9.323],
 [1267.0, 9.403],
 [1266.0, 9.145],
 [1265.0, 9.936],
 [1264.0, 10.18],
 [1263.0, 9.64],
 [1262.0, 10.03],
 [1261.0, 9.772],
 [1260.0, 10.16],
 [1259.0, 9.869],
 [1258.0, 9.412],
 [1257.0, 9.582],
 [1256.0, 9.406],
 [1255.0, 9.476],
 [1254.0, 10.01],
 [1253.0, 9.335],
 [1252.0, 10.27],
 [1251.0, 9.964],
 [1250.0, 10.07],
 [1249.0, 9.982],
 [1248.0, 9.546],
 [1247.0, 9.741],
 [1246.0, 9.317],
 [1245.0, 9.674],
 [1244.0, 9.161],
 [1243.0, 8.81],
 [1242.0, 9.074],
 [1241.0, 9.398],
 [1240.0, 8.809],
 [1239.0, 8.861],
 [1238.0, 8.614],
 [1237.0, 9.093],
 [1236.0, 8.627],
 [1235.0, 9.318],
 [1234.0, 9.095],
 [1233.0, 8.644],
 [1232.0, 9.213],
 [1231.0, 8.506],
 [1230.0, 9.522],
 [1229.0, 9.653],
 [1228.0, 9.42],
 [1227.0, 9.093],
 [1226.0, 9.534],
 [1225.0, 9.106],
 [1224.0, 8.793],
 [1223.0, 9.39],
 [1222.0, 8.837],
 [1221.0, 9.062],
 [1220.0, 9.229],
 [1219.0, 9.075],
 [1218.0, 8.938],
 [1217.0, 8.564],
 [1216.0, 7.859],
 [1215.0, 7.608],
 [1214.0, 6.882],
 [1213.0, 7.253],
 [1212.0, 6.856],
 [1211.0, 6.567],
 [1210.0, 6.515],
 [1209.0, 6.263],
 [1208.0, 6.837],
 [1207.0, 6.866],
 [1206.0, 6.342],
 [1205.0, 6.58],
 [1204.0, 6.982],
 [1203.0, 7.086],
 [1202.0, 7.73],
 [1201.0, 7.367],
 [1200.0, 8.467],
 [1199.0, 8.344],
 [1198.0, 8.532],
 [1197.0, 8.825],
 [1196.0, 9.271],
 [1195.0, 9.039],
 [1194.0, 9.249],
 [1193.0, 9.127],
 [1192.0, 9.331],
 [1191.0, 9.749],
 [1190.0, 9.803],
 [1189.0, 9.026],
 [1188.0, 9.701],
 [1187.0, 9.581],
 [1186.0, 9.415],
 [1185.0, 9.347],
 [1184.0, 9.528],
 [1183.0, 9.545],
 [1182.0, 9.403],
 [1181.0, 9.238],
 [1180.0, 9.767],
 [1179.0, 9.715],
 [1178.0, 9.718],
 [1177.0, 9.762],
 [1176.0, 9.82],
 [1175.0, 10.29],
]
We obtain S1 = 0.02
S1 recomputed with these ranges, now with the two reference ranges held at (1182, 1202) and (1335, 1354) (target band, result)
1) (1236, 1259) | -0.09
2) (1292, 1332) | 0.22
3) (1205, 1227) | 0.13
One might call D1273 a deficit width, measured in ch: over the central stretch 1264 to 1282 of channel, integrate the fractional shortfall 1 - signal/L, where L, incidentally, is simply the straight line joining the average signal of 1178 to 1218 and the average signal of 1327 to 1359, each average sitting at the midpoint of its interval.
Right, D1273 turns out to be -4.8 ch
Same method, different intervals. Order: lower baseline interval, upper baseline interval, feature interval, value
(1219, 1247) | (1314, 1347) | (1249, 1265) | -3.21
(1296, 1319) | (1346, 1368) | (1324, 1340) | 8.76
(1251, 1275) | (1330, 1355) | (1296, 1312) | -0.82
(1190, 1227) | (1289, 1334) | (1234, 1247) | -2.28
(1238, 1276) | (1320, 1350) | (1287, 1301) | -2.84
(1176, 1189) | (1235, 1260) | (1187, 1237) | 5.67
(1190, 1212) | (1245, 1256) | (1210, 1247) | 0.75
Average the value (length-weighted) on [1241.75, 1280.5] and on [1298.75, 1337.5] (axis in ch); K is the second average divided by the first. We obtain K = 0.62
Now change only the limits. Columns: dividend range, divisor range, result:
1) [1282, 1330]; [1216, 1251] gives 0.82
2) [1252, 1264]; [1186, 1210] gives 1.18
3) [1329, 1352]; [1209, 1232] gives 0.79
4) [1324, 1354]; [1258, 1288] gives 0.65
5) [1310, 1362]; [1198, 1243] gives 0.82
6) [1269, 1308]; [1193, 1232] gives 1.16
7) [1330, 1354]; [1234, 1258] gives 0.76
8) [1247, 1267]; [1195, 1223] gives 1.25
